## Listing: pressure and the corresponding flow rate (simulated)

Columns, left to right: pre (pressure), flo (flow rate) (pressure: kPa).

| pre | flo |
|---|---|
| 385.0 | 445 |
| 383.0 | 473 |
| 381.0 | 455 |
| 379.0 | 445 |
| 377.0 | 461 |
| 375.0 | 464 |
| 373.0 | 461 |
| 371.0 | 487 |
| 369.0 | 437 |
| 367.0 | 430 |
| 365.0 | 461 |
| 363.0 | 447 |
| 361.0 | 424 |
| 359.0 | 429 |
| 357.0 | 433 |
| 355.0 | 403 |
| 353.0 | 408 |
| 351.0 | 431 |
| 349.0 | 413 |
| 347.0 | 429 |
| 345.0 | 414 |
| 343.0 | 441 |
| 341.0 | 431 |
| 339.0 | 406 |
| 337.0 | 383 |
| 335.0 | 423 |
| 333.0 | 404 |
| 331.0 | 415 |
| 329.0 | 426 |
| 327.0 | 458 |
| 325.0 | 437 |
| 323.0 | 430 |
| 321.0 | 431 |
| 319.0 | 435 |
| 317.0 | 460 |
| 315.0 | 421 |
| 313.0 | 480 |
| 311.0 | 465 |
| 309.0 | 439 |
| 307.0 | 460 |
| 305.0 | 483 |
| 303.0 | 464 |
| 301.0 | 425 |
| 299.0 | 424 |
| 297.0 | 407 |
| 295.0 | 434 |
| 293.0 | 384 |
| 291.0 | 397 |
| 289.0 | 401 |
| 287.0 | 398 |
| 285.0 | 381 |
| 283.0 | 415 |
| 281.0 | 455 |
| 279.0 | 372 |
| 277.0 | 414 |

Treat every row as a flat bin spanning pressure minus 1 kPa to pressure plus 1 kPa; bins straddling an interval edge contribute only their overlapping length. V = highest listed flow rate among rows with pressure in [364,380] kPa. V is 487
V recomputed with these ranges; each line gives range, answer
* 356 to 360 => 433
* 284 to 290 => 401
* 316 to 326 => 460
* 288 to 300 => 434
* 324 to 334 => 458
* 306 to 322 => 480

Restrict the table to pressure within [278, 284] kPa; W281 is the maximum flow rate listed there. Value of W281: 455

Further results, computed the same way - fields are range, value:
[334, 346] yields 441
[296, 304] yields 464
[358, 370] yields 461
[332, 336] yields 423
